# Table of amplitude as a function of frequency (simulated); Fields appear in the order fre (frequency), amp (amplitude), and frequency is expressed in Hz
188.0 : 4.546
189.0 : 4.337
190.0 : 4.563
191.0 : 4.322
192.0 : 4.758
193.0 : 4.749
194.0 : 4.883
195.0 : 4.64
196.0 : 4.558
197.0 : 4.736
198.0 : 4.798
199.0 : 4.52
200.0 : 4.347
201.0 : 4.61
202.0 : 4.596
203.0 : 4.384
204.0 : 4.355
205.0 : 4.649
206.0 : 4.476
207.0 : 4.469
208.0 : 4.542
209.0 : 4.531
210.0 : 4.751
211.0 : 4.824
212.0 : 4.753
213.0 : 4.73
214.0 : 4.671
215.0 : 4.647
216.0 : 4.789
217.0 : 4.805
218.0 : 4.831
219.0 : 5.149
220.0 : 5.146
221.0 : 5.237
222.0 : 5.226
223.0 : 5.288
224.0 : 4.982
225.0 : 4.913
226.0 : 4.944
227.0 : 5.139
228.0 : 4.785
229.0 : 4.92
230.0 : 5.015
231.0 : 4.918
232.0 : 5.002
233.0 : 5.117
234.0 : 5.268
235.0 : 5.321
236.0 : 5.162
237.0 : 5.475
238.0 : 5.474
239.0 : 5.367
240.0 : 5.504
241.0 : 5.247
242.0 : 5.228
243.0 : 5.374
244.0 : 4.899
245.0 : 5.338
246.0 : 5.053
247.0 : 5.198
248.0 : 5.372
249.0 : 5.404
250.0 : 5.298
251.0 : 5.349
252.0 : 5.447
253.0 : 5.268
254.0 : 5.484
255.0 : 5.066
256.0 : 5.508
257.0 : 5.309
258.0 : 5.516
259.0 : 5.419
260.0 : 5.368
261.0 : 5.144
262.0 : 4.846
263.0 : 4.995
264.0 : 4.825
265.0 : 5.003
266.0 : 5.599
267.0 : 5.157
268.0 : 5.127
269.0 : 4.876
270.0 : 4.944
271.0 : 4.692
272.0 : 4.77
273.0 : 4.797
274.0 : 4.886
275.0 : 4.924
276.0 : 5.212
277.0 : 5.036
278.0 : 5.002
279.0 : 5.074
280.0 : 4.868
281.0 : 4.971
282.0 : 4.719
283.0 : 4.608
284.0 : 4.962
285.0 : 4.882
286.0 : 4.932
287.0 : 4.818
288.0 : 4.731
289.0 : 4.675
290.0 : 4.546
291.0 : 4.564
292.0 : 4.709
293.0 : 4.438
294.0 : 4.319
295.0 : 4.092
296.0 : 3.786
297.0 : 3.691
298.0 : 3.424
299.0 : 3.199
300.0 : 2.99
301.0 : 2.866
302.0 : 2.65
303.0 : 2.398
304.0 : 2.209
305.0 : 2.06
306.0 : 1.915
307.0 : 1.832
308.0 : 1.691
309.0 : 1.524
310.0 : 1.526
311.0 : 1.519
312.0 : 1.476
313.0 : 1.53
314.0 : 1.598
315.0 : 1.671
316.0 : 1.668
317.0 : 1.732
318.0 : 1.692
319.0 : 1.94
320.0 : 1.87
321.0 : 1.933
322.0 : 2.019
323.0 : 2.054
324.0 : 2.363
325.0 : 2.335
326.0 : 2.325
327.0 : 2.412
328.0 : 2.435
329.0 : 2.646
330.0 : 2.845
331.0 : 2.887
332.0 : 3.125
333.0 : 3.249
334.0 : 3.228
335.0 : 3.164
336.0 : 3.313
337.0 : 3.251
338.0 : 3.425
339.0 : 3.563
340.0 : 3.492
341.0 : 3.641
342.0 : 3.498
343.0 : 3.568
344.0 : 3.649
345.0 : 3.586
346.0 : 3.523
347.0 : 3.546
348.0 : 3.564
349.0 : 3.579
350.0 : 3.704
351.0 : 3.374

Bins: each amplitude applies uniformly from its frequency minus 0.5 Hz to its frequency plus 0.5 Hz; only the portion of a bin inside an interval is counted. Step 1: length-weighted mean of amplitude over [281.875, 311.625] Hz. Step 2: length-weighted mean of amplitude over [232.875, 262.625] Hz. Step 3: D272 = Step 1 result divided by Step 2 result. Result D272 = 0.65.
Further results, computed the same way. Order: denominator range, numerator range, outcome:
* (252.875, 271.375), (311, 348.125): 0.52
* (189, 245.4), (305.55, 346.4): 0.51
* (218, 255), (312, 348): 0.52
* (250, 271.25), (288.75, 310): 0.61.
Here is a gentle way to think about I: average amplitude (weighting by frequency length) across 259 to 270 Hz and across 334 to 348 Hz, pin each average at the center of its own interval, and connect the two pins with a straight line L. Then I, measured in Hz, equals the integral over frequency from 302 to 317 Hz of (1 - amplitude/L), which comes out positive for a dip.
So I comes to 8.55 Hz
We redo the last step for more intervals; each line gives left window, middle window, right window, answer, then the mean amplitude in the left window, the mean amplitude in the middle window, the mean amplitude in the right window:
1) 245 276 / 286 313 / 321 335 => 4.53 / 5.16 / 3.14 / 2.61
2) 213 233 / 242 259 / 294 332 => -4.72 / 4.97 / 5.31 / 2.33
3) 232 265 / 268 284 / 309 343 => -2.39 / 5.26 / 4.9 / 2.47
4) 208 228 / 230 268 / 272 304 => -4.95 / 4.9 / 5.25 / 4.32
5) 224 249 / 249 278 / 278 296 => -1.36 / 5.17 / 5.14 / 4.68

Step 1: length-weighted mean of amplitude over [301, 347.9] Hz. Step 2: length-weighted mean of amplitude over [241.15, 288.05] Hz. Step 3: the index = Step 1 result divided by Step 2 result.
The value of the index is 0.50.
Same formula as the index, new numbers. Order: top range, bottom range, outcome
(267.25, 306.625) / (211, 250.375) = 0.83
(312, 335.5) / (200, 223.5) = 0.48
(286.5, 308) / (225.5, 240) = 0.68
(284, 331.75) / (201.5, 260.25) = 0.56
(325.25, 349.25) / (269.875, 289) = 0.66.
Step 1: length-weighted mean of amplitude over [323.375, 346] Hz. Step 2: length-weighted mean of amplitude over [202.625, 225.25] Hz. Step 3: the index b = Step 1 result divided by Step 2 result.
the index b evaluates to 0.6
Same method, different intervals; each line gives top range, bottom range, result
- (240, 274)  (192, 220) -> 1.11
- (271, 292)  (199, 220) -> 1.04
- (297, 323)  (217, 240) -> 0.40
